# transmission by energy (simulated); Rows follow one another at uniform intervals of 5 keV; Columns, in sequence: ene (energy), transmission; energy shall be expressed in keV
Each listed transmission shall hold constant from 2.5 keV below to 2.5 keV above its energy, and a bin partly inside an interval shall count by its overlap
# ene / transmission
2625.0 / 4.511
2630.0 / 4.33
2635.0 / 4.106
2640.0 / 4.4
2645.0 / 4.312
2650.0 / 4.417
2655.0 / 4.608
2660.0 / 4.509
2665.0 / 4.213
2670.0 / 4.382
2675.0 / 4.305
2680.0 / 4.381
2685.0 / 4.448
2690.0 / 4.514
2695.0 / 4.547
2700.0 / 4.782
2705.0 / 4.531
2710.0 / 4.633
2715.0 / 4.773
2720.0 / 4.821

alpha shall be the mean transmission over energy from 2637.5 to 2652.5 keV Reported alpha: 4.38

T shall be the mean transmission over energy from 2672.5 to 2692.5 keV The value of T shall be 4.41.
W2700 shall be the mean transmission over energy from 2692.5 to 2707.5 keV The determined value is 4.62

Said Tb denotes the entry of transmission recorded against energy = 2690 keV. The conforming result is 4.514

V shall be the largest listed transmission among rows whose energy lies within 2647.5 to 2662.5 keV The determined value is 4.608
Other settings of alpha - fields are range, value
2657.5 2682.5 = 4.36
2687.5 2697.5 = 4.53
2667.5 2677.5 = 4.34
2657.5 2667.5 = 4.36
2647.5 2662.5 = 4.51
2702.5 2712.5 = 4.58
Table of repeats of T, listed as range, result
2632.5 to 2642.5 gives 4.25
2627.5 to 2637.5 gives 4.22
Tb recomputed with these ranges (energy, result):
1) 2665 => 4.213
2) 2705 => 4.531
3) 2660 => 4.509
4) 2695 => 4.547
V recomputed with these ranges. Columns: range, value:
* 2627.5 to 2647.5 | 4.4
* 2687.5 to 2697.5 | 4.547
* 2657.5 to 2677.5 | 4.509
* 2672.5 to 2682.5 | 4.381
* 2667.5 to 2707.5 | 4.782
